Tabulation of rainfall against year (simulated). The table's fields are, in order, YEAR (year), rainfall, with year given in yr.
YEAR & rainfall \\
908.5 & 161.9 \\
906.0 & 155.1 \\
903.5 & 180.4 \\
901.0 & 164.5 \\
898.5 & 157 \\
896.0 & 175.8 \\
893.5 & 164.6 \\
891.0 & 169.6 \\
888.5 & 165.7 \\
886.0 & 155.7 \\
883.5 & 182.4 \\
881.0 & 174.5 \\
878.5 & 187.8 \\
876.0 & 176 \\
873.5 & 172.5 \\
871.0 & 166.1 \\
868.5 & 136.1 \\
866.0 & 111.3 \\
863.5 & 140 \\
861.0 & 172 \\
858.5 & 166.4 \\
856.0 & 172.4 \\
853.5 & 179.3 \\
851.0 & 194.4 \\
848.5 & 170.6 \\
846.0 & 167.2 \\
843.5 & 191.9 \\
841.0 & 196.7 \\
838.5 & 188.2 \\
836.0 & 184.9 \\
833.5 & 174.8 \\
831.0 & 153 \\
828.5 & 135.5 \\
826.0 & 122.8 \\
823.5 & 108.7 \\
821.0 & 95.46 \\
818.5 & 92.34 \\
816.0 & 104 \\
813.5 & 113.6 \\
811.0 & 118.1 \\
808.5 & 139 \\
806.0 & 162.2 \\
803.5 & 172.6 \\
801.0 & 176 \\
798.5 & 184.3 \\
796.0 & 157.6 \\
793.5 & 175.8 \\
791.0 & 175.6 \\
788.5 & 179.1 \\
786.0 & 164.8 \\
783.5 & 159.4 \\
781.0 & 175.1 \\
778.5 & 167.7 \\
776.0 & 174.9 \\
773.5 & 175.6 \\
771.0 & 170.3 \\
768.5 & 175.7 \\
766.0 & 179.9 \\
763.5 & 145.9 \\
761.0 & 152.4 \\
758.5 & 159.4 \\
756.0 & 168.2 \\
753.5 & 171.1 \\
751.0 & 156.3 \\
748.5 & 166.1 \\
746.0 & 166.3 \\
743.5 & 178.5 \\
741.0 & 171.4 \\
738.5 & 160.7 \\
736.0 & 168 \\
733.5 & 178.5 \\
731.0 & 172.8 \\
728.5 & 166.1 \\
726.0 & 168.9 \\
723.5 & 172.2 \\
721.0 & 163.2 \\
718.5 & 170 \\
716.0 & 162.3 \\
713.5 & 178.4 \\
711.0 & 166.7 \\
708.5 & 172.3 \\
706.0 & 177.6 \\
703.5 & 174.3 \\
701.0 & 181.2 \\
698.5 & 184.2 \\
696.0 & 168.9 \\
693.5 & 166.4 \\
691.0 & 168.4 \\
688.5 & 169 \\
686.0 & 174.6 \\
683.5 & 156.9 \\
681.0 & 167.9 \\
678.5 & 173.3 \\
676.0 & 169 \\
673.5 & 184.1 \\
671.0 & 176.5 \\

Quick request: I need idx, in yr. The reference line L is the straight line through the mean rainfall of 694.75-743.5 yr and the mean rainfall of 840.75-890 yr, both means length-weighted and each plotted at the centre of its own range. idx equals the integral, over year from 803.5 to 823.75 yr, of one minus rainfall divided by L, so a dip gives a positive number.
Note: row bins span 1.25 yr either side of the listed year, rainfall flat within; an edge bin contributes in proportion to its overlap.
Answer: 5.9 yr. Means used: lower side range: 172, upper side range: 168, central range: 121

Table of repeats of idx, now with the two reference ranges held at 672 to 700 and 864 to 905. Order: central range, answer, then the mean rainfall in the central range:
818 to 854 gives 1.76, 158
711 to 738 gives 0.05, 170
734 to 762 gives 0.56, 166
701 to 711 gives -0.23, 175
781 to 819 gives 3.15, 154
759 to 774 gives 0.24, 166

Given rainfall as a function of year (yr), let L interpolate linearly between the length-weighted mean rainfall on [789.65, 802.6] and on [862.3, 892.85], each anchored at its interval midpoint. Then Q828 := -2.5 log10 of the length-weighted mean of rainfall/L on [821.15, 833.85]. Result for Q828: 0.26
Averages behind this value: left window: 174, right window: 162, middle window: 133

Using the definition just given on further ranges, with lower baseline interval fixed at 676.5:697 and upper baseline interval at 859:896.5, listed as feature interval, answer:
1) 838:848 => -0.13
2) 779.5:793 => -0.04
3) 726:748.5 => -0.02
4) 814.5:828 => 0.47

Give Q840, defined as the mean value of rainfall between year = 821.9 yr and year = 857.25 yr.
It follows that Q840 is 166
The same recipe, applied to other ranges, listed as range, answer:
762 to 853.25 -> 159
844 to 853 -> 179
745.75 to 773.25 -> 165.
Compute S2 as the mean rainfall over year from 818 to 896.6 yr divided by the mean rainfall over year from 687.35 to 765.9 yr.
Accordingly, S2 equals 0.96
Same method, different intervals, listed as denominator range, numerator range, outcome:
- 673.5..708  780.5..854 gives 0.91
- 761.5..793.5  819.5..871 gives 0.93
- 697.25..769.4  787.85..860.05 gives 0.93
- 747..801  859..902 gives 0.97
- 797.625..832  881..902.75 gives 1.26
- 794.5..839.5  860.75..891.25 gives 1.13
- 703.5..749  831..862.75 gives 1.05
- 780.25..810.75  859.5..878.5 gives 0.93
